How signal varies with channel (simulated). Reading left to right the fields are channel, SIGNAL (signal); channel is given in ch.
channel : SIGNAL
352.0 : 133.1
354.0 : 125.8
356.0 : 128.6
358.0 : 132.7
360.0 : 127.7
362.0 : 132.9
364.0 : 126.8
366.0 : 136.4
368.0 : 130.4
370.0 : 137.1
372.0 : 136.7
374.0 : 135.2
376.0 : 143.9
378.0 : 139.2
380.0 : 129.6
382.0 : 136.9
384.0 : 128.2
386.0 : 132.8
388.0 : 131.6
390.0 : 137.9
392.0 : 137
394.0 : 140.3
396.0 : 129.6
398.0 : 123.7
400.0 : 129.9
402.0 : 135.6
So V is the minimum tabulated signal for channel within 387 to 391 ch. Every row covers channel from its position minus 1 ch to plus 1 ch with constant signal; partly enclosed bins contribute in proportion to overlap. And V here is 131.6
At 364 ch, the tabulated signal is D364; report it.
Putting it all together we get 126.8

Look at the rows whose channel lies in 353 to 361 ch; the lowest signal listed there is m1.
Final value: 125.8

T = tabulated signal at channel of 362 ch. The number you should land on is 132.9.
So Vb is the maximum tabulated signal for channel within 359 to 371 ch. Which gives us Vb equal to 137.1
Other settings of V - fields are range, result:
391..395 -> 137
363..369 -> 126.8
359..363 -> 127.7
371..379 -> 135.2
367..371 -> 130.4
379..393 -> 128.2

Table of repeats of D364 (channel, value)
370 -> 137.1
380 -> 129.6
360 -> 127.7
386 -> 132.8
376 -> 143.9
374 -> 135.2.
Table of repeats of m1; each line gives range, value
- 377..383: 129.6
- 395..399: 123.7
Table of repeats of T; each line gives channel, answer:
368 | 130.4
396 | 129.6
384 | 128.2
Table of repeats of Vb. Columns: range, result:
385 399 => 140.3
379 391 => 137.9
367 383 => 143.9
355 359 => 132.7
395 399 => 129.6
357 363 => 132.9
